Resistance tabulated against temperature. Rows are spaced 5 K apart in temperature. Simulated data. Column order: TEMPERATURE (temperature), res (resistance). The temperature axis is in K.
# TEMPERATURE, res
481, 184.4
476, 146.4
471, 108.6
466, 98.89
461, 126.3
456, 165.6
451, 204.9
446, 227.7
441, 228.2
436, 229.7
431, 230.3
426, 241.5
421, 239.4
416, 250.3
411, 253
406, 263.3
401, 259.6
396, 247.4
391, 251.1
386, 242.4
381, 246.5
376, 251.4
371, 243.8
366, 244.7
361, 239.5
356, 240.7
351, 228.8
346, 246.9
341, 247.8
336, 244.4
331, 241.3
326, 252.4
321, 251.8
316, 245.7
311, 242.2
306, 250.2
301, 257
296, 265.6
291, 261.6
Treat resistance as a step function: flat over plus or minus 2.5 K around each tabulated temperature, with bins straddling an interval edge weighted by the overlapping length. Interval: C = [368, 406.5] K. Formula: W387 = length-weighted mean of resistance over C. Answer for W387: 250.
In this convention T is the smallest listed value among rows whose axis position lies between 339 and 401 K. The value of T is 228.8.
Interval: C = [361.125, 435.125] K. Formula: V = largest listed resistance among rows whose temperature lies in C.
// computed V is 263.3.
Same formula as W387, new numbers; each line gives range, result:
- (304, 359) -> 245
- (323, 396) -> 245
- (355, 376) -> 243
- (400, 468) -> 216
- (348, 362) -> 236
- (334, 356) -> 242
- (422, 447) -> 232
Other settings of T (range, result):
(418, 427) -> 239.4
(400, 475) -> 98.89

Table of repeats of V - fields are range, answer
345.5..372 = 246.9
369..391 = 251.4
